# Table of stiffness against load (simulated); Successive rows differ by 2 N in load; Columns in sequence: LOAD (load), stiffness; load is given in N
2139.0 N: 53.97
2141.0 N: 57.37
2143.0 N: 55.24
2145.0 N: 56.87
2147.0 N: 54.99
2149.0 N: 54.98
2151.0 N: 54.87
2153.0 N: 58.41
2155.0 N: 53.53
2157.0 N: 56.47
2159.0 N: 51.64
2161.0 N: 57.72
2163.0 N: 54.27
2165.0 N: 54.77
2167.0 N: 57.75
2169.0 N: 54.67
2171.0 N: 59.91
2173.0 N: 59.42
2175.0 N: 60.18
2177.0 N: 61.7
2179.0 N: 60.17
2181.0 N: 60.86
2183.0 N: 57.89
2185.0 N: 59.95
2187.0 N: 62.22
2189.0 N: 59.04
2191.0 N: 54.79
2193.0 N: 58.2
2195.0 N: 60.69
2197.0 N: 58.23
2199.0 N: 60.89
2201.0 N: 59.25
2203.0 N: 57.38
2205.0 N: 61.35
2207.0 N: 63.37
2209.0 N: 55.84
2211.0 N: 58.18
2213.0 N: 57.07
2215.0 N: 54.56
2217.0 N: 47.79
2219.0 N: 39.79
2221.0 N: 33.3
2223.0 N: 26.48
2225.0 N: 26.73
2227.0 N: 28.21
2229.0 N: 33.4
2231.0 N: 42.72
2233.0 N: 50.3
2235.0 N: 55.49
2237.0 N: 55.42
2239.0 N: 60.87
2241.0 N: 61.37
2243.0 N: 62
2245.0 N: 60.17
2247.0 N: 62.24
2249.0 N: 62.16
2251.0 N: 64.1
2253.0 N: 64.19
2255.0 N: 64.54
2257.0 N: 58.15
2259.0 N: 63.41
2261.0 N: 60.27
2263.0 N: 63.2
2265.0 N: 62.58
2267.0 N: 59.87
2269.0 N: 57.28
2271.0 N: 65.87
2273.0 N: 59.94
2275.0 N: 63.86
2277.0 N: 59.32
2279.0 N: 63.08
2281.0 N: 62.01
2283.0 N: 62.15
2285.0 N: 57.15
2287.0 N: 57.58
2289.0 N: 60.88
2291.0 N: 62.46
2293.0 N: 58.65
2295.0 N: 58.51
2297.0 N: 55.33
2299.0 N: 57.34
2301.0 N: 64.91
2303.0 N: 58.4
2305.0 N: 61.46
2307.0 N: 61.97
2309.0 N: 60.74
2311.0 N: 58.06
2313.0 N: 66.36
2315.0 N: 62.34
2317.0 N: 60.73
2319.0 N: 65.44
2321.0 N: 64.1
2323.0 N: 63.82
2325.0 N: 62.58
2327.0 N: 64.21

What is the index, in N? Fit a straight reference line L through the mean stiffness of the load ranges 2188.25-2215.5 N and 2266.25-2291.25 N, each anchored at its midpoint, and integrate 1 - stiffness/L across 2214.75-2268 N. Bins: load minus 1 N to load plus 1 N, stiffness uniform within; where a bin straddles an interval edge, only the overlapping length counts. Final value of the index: 6.3 N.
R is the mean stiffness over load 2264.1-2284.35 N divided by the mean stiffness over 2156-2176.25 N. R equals 1.08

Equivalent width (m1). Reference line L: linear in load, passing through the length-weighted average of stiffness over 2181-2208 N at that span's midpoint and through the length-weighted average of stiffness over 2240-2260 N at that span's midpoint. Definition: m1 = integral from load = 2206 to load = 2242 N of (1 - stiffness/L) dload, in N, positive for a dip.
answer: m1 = 8.1 N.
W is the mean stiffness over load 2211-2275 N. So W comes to 53.9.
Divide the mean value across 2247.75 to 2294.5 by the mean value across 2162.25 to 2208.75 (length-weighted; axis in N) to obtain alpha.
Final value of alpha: 1.0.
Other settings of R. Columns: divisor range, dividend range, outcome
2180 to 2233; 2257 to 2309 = 1.18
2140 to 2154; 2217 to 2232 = 0.60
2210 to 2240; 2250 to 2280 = 1.39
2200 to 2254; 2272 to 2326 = 1.17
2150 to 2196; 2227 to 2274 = 1.00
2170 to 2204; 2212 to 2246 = 0.79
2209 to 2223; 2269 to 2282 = 1.31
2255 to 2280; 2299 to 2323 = 1.01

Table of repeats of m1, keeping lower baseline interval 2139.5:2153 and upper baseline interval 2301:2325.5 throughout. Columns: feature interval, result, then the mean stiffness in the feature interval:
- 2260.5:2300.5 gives 0.38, 60.4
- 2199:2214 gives -0.23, 59.1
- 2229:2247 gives 1.30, 55.1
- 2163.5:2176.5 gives -0.24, 57.8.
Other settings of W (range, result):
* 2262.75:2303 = 60.5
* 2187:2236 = 50.4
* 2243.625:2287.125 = 61.6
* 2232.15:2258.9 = 60.2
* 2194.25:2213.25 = 59.3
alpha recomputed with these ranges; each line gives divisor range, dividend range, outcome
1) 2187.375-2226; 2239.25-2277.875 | 1.18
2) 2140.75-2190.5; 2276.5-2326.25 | 1.06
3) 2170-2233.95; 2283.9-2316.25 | 1.14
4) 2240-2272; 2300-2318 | 1.00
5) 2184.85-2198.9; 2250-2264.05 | 1.06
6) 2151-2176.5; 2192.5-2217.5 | 1.03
